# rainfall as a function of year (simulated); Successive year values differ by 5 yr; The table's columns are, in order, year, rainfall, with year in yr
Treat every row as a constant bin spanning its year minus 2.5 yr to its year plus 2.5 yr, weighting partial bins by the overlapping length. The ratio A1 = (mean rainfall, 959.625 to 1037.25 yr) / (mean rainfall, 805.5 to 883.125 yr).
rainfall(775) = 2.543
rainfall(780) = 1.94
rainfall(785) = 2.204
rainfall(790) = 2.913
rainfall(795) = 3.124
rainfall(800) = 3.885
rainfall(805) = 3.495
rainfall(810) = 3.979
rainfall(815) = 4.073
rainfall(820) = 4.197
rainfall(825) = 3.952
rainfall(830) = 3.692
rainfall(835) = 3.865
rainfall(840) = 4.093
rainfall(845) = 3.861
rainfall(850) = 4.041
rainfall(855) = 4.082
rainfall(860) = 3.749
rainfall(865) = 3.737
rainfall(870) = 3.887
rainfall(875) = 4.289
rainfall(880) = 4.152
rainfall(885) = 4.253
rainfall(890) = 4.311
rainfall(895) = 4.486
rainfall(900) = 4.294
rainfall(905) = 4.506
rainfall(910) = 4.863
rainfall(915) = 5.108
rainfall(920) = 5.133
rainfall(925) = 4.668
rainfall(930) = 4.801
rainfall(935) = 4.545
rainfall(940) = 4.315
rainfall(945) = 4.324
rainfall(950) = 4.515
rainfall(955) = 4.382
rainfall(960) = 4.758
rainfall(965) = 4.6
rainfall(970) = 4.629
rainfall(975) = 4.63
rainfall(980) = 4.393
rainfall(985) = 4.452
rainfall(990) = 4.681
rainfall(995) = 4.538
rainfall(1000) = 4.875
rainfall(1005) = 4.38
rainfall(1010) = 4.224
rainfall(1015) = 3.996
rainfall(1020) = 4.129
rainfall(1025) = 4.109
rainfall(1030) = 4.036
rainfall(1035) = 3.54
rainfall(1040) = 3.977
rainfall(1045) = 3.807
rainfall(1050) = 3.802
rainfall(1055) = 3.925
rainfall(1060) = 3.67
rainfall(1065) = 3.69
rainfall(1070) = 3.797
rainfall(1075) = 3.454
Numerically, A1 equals 1.10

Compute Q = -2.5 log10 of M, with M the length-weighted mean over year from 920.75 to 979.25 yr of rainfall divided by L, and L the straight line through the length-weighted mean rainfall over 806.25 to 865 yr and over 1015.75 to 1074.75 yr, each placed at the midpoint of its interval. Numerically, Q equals -0.17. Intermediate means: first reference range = 3.94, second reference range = 3.85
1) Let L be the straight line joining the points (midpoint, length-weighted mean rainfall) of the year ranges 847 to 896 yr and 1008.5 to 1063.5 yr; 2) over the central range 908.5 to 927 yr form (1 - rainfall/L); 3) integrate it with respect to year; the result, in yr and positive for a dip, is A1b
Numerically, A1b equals -4.2 yr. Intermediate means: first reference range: 4.08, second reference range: 3.92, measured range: 4.95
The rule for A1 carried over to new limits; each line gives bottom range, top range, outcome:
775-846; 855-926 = 1.26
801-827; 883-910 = 1.12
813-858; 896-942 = 1.18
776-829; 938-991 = 1.34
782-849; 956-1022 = 1.23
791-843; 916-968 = 1.21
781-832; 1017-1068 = 1.10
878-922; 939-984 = 0.99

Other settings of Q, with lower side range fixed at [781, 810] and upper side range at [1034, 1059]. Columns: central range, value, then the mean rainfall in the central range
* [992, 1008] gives -0.236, 4.59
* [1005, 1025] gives -0.115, 4.15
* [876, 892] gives -0.247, 4.24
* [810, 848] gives -0.223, 3.96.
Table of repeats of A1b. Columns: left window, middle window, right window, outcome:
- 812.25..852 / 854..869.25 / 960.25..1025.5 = 0.83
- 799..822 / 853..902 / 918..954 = 1.86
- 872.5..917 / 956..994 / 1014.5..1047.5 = -3.90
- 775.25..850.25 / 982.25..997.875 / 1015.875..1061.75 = -3.07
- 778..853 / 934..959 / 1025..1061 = -4.69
